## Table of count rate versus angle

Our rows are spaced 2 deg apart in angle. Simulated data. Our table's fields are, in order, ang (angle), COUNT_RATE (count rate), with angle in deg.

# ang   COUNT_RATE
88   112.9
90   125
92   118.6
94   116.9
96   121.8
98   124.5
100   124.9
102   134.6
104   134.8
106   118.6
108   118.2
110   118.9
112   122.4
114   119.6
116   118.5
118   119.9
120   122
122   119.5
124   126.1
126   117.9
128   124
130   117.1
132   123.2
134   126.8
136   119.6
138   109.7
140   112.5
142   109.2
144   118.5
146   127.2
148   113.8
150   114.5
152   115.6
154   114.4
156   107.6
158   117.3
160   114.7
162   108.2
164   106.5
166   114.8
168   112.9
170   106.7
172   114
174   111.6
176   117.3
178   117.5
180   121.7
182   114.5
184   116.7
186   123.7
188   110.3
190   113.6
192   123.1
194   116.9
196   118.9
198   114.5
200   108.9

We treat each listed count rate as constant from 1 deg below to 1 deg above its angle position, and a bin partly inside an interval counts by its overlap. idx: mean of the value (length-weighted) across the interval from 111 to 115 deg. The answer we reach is 121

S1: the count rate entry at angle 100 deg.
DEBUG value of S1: 124.9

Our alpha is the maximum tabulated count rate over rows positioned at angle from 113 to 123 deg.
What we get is 122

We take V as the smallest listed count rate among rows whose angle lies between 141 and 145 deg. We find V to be 109.2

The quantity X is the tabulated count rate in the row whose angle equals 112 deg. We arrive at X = 122.4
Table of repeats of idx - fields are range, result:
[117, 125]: 122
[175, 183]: 118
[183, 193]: 117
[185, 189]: 117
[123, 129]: 123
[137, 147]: 115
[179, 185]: 118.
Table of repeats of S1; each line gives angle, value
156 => 107.6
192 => 123.1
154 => 114.4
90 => 125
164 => 106.5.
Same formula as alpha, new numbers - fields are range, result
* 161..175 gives 114.8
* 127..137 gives 126.8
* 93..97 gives 121.8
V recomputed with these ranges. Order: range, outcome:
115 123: 118.5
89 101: 116.9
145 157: 107.6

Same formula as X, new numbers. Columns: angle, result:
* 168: 112.9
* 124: 126.1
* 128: 124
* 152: 115.6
